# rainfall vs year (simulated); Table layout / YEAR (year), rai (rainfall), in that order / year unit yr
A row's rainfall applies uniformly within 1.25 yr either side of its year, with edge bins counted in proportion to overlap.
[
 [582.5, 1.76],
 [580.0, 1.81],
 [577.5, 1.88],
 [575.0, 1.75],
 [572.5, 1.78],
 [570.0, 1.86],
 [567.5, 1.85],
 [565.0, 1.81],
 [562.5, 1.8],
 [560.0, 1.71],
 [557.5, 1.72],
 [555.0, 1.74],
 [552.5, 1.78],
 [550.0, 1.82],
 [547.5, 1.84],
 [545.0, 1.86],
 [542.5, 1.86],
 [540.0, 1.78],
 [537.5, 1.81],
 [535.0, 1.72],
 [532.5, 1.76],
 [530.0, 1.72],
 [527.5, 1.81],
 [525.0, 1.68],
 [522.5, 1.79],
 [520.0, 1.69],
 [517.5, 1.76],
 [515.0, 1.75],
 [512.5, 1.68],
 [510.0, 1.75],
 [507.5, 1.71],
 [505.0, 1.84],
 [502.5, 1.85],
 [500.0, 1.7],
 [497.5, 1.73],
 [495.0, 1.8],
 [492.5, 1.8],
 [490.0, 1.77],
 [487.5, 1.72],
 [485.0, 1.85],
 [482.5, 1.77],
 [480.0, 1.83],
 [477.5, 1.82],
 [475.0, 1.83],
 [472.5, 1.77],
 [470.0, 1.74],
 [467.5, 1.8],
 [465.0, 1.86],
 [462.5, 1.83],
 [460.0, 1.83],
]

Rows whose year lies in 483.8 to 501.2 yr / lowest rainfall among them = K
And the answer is 1.7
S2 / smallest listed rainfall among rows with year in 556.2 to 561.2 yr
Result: 1.71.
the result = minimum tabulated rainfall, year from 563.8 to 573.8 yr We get 1.78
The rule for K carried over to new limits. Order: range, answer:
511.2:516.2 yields 1.68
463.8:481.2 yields 1.74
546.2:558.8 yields 1.72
